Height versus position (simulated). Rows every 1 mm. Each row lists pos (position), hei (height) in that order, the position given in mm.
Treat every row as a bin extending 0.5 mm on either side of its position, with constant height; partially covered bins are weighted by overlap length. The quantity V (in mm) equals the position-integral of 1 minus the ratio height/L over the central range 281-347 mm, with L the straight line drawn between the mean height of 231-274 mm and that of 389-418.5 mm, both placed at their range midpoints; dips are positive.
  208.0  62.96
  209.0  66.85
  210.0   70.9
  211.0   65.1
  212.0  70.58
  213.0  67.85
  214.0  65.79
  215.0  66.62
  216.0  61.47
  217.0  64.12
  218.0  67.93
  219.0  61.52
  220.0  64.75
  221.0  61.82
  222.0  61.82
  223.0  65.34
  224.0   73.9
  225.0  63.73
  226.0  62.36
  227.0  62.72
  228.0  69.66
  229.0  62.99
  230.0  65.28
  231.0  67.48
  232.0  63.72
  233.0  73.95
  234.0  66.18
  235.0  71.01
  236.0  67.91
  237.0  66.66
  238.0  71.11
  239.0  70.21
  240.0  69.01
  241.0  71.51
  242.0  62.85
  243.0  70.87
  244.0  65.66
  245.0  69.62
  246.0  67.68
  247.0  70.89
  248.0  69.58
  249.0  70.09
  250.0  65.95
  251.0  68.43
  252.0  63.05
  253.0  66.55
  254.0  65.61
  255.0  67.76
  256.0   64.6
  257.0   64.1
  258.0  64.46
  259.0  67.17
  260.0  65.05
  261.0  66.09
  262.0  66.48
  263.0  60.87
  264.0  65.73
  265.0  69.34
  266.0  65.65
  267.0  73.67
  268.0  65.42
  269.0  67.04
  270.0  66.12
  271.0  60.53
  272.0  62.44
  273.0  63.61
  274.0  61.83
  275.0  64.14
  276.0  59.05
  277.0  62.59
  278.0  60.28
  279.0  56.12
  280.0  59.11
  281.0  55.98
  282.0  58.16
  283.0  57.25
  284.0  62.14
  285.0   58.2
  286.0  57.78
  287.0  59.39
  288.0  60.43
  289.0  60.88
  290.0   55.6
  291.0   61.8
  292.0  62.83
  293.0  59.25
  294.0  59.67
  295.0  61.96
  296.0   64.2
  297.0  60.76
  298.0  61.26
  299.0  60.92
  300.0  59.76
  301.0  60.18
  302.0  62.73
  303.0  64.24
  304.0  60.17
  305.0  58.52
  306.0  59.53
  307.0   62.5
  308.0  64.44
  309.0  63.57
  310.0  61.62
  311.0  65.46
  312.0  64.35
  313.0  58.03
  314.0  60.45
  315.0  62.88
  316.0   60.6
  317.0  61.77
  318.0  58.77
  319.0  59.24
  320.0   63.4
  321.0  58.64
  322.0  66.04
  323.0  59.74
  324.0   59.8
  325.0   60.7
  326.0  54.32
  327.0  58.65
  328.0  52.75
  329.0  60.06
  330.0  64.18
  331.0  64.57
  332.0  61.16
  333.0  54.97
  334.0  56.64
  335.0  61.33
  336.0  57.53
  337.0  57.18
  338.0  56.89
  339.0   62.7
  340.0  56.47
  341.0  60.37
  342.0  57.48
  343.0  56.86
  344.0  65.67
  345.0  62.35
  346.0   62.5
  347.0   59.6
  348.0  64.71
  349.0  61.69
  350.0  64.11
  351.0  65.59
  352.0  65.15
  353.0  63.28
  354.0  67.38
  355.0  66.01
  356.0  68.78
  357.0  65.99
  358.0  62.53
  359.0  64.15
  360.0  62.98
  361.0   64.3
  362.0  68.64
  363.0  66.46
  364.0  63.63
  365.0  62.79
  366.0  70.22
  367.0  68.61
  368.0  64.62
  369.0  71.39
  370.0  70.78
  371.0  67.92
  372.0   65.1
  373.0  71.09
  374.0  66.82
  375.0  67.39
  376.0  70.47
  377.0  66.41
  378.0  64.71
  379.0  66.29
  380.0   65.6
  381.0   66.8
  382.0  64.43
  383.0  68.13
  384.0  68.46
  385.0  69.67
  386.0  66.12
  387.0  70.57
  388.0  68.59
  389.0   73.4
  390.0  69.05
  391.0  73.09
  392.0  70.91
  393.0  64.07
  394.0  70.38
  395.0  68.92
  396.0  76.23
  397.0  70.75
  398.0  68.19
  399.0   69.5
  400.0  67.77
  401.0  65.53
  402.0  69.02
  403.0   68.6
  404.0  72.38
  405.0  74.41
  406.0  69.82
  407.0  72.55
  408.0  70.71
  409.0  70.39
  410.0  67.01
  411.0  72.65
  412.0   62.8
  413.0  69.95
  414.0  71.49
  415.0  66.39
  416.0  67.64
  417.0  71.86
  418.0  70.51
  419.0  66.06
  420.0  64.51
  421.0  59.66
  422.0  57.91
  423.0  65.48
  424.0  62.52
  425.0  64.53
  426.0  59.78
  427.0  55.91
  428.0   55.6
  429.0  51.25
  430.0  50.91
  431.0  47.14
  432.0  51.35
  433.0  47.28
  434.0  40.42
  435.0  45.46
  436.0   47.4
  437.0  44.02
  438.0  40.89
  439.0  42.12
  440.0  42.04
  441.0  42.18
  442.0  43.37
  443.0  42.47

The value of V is 7.5 mm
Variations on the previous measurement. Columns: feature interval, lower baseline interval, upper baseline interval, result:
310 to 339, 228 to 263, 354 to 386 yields 2.99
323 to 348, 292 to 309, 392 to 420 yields 1.78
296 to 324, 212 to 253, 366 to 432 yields 2.24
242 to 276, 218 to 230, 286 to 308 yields -1.74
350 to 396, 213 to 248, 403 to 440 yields -4.10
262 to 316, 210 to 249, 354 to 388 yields 4.21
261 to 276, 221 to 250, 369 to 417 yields 0.62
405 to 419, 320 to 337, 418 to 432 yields -2.56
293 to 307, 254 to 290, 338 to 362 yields 0.41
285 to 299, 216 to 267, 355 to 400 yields 1.40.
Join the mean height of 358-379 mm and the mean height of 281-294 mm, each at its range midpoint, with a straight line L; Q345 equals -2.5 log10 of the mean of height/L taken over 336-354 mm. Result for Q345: 0.06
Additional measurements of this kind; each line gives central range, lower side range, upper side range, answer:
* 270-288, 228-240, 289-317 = 0.06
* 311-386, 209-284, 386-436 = 0.03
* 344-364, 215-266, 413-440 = -0.07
